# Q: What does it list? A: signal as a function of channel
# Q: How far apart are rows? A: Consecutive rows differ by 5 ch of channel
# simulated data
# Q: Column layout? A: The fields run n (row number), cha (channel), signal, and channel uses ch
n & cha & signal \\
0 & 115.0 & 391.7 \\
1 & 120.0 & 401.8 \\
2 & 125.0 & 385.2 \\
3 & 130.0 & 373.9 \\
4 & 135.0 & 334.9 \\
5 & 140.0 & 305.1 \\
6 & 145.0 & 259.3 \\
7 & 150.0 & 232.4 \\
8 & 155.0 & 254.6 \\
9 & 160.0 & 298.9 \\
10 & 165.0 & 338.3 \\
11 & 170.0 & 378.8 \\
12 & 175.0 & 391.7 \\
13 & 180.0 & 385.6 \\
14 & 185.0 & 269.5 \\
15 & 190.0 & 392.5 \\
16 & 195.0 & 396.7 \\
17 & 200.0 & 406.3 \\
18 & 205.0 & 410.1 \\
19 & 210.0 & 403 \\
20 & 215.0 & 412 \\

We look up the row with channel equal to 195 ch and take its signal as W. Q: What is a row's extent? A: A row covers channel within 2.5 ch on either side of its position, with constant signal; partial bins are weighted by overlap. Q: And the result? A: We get 396.7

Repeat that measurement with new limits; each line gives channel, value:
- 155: 254.6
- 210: 403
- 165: 338.3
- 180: 385.6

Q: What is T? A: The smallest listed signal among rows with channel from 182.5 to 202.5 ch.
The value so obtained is 269.5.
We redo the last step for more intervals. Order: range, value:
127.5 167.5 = 232.4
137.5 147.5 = 259.3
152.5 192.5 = 254.6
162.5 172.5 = 338.3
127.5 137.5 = 334.9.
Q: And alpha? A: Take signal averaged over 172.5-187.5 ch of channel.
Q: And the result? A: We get 349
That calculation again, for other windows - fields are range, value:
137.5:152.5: 266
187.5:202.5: 398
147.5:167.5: 281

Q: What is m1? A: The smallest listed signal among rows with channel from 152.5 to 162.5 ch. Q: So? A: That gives 254.6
